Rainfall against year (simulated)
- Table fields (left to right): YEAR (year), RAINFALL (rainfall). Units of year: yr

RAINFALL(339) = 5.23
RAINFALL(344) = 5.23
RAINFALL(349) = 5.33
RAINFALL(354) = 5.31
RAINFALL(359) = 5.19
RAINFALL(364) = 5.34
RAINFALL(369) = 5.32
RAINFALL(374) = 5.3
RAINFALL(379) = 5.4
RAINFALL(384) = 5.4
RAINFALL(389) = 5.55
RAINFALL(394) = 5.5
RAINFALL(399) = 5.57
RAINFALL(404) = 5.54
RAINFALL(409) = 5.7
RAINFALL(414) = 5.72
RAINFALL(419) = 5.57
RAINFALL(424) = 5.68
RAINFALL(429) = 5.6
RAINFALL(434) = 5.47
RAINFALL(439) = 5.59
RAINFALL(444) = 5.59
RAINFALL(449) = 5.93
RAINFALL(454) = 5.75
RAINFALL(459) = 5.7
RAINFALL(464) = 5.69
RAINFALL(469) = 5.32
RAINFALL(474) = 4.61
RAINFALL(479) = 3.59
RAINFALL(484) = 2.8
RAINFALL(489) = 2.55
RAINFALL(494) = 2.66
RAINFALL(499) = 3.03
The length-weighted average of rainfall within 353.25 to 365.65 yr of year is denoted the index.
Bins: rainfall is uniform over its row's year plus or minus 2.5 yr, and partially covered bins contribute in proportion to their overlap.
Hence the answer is 5.27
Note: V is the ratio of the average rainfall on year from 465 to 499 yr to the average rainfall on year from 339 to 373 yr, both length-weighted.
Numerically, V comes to 0.7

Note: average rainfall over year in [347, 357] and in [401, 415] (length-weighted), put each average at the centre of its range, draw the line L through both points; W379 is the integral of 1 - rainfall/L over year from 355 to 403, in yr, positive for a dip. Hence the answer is 0.65 yr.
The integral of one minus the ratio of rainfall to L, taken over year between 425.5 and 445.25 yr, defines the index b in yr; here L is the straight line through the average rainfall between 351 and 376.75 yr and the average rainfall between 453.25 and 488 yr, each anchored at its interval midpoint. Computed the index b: -2.9 yr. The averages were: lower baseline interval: 5.29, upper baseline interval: 4.63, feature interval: 5.57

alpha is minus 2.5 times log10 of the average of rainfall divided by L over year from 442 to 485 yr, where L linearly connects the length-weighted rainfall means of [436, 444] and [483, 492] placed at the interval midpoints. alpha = -0.22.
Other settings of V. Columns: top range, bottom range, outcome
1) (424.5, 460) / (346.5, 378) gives 1.07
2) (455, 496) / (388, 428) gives 0.75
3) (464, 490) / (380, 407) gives 0.73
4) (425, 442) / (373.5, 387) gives 1.03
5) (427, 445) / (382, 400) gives 1.01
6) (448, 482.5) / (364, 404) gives 0.94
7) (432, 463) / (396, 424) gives 1.01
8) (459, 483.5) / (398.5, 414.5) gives 0.84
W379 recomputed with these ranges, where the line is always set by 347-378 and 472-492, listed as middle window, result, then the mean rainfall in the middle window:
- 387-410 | -4.2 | 5.56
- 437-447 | -4.0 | 5.61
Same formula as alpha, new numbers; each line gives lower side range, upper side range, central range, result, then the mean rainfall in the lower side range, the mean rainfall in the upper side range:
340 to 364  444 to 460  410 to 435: 0.000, 5.27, 5.77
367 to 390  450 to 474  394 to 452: -0.032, 5.39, 5.53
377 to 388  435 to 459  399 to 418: -0.020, 5.42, 5.7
